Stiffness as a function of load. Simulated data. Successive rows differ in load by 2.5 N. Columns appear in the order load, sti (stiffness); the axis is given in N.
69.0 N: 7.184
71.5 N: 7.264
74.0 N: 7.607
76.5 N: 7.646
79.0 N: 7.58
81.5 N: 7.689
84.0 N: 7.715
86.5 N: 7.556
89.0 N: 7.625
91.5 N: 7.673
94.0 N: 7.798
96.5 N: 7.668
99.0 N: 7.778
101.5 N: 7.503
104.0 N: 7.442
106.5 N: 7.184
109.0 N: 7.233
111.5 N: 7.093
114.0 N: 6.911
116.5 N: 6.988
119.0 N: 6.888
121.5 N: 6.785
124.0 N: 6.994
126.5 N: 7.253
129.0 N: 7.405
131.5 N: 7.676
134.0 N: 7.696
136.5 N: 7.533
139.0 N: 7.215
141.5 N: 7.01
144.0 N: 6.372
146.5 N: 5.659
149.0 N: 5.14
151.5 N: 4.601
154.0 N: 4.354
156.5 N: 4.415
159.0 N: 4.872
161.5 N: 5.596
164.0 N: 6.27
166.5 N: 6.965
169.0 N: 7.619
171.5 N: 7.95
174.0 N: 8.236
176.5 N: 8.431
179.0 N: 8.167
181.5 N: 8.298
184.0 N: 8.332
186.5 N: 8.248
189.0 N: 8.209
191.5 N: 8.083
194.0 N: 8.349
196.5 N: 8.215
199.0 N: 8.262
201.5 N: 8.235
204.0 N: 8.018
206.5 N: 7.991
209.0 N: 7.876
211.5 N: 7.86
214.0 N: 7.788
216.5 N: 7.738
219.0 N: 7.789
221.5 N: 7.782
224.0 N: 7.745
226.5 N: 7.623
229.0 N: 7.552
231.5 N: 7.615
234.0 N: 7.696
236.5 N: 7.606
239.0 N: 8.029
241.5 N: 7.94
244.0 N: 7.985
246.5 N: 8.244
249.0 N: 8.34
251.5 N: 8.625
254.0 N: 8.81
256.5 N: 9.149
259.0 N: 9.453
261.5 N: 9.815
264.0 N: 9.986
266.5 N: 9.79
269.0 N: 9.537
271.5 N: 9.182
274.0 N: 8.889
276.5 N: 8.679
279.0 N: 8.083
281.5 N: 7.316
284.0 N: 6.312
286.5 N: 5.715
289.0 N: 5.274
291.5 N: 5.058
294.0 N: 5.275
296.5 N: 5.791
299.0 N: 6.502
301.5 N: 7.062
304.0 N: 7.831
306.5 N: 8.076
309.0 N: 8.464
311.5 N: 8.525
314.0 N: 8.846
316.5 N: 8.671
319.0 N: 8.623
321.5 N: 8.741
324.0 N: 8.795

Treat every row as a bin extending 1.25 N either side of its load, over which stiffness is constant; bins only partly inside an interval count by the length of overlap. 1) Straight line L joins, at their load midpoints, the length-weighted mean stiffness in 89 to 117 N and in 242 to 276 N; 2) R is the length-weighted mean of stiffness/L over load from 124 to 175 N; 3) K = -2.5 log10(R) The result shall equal 0.210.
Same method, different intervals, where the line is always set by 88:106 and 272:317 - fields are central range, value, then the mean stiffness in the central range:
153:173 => 0.232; 6.05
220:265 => -0.135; 8.32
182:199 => -0.110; 8.24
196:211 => -0.092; 8.08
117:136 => 0.047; 7.24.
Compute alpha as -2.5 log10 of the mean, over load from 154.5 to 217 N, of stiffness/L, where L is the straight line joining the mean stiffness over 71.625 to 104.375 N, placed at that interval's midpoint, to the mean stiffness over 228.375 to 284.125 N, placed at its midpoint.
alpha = 0.082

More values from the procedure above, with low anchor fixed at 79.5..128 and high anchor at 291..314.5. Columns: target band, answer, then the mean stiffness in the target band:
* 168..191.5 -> -0.125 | 8.17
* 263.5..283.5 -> -0.219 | 8.79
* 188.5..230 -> -0.099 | 7.95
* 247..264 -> -0.250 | 9.07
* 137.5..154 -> 0.234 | 5.9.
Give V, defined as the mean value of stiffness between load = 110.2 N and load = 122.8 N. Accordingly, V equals 6.93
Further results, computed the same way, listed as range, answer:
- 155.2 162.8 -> 4.97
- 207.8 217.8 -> 7.82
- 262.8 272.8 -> 9.62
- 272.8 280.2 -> 8.55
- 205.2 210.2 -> 7.93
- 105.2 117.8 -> 7.08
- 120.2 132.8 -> 7.22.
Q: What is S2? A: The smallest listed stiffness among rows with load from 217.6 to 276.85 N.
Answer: 7.552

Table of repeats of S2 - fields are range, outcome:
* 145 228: 4.354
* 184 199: 8.083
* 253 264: 8.81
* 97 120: 6.888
